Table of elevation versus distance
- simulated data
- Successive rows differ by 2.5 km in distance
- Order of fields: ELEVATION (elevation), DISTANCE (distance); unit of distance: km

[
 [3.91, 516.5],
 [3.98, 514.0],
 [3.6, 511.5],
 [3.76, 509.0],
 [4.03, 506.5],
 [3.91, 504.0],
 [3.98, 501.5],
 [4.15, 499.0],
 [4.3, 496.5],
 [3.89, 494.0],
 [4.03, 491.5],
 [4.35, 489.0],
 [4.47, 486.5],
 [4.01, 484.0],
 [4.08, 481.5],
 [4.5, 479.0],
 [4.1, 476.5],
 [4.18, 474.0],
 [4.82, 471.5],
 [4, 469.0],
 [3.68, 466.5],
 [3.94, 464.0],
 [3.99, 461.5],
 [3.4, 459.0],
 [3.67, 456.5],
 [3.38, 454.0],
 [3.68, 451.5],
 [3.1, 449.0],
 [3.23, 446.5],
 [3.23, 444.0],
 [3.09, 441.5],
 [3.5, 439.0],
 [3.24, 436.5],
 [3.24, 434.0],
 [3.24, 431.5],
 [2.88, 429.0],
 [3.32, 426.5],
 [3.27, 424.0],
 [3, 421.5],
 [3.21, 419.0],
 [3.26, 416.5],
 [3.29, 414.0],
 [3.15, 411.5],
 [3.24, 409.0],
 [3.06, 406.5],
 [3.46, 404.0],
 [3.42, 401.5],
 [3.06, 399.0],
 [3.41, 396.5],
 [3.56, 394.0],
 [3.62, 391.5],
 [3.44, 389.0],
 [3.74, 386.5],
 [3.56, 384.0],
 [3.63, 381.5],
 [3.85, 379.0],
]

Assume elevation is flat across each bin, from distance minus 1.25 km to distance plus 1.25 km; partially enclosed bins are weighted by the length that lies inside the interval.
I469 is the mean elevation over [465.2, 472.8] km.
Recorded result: 4.17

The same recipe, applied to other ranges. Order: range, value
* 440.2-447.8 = 3.18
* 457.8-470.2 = 3.8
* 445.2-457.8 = 3.41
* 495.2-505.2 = 4.08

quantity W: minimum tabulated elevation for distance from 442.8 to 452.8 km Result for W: 3.1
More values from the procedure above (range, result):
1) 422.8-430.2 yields 2.88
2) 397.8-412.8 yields 3.06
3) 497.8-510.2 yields 3.76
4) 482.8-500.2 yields 3.89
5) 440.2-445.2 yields 3.09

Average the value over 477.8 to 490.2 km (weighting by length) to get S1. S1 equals 4.28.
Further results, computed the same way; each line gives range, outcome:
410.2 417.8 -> 3.23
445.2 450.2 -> 3.17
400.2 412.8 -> 3.27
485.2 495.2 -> 4.19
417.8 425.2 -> 3.16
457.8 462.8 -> 3.7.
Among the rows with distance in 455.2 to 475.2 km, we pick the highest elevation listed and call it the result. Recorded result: 4.82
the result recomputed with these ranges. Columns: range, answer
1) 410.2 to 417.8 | 3.29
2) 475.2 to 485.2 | 4.5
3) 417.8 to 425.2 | 3.27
